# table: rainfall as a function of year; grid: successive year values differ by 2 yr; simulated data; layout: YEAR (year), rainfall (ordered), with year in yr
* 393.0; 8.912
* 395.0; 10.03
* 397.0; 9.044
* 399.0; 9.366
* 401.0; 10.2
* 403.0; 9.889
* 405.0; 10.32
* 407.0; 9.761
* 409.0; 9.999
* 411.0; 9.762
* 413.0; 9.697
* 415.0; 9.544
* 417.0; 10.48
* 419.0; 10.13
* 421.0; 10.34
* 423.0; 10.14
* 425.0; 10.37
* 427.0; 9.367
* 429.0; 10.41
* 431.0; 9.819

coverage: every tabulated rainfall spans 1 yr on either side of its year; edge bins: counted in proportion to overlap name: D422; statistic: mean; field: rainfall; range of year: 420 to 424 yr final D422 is 10.2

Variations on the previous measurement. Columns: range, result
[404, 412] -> 9.96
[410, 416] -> 9.67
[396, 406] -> 9.76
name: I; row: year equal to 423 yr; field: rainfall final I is 10.14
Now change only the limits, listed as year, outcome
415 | 9.544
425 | 10.37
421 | 10.34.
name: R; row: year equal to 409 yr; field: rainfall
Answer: 9.999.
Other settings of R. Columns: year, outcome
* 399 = 9.366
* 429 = 10.41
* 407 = 9.761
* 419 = 10.13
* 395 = 10.03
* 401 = 10.2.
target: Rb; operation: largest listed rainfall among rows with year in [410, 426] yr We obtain 10.48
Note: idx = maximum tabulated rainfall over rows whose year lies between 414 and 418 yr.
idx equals 10.48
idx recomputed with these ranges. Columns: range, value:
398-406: 10.32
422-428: 10.37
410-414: 9.762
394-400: 10.03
